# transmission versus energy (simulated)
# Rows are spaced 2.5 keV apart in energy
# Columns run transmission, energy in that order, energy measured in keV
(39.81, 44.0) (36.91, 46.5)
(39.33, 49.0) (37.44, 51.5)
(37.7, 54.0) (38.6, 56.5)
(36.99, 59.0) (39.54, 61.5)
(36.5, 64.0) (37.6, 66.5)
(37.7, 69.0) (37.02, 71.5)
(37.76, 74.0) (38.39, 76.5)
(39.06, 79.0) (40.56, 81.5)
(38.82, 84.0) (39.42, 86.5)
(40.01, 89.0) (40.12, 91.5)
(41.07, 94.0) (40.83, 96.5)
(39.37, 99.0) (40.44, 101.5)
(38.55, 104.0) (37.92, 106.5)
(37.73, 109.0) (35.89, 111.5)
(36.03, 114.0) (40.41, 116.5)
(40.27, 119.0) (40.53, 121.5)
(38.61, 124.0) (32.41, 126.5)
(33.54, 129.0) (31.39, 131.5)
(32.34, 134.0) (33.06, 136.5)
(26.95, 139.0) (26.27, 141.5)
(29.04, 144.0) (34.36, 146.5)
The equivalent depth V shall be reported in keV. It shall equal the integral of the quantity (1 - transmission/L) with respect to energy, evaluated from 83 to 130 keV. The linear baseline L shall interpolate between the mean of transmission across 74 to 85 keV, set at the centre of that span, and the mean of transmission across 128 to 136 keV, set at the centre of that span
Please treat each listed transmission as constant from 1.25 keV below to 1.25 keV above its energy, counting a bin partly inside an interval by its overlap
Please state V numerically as -3.8 keV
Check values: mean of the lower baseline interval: 39.1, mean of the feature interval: 38.5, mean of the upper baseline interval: 32.4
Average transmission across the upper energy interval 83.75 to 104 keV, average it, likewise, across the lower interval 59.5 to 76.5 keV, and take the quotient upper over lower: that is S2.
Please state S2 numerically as 1.06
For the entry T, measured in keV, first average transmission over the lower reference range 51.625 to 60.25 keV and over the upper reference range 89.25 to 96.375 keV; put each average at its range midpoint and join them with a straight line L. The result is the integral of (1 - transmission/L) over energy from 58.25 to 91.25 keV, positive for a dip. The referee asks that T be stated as 0.6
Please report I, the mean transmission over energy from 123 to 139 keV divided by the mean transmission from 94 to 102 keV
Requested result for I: 0.8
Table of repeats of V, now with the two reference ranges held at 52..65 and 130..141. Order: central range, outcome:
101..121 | -3.31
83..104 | -3.25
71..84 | -0.93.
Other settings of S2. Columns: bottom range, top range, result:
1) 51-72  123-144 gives 0.84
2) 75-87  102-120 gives 0.97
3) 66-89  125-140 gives 0.82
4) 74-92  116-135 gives 0.92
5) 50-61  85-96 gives 1.06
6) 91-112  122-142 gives 0.83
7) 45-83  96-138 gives 0.97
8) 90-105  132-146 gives 0.75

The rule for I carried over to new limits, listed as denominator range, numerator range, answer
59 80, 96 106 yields 1.04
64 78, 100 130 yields 1.00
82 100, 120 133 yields 0.88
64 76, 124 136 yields 0.88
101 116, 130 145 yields 0.79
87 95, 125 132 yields 0.81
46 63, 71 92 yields 1.02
